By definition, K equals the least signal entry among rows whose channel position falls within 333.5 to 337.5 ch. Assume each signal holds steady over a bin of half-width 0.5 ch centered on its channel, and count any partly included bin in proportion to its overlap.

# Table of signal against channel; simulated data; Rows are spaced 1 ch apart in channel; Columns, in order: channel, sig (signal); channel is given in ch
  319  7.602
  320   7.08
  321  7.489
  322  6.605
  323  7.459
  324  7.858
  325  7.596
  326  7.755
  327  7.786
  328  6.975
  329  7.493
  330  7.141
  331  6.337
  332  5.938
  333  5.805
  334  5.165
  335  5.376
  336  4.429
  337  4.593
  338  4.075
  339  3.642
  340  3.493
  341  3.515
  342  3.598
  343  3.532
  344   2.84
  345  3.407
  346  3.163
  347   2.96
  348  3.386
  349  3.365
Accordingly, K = 4.429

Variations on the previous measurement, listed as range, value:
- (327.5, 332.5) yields 5.938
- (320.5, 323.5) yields 6.605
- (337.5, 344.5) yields 2.84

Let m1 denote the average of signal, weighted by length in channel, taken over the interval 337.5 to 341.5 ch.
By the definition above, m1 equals 3.68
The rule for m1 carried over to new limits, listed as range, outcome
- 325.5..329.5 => 7.5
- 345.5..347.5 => 3.06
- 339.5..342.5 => 3.54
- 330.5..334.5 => 5.81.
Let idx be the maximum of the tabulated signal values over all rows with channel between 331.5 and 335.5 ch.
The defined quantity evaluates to 5.938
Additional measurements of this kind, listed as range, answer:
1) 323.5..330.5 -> 7.858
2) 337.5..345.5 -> 4.075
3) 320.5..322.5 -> 7.489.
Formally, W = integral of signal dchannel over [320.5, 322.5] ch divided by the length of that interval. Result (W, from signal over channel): 7.05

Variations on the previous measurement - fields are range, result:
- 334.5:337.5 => 4.8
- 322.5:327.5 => 7.69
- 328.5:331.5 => 6.99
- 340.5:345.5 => 3.38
